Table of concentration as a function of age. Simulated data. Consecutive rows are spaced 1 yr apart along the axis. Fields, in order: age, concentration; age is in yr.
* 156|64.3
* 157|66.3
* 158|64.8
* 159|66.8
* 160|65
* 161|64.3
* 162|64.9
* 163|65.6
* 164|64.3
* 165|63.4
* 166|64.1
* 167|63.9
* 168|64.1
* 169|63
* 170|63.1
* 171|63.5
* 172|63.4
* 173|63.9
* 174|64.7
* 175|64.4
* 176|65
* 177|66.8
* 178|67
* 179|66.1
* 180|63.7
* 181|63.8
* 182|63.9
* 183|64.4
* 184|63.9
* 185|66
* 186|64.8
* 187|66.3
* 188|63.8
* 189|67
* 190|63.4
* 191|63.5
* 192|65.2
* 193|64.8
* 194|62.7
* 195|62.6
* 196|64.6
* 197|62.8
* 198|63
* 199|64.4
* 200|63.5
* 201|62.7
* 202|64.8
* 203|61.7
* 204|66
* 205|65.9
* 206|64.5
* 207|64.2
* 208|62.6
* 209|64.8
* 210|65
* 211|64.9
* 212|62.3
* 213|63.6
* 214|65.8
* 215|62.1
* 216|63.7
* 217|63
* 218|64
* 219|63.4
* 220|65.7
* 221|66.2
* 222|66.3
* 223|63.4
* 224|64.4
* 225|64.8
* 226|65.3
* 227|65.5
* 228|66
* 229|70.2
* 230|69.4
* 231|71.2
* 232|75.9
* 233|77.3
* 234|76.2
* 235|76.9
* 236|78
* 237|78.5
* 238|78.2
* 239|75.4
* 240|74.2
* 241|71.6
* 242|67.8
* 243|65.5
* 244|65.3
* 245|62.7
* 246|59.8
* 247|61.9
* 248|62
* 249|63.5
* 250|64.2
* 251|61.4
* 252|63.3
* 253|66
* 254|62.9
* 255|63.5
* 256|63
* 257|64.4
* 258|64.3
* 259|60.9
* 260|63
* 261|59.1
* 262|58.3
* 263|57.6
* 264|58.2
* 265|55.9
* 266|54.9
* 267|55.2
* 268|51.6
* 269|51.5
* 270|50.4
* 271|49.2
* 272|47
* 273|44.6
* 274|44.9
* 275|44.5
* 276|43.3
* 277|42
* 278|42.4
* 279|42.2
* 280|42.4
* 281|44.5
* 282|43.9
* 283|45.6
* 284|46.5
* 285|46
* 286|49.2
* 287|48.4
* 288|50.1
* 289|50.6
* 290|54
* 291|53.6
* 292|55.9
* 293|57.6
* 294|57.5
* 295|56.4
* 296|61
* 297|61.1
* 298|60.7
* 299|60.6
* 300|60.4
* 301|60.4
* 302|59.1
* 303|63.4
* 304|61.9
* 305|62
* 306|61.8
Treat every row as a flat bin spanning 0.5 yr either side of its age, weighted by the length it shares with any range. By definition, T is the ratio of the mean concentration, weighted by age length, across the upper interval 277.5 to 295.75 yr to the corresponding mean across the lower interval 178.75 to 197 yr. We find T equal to 0.8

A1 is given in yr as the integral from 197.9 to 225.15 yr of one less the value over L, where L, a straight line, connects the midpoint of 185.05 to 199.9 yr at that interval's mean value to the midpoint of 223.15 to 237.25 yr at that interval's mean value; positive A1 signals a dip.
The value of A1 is 1.4 yr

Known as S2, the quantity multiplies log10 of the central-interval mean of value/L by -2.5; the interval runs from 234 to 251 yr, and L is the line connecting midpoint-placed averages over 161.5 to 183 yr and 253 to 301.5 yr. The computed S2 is -0.21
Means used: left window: 64.4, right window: 53.5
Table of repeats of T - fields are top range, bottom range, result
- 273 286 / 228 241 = 0.59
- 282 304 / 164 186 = 0.85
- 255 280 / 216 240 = 0.76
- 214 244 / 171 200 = 1.07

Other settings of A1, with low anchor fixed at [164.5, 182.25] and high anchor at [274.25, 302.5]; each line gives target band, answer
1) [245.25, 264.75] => -2.4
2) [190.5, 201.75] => -0.3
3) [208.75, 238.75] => -4.9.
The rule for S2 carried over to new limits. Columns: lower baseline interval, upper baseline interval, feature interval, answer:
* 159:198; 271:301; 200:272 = -0.135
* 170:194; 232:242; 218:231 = 0.114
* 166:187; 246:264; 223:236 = -0.121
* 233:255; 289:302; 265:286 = 0.305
